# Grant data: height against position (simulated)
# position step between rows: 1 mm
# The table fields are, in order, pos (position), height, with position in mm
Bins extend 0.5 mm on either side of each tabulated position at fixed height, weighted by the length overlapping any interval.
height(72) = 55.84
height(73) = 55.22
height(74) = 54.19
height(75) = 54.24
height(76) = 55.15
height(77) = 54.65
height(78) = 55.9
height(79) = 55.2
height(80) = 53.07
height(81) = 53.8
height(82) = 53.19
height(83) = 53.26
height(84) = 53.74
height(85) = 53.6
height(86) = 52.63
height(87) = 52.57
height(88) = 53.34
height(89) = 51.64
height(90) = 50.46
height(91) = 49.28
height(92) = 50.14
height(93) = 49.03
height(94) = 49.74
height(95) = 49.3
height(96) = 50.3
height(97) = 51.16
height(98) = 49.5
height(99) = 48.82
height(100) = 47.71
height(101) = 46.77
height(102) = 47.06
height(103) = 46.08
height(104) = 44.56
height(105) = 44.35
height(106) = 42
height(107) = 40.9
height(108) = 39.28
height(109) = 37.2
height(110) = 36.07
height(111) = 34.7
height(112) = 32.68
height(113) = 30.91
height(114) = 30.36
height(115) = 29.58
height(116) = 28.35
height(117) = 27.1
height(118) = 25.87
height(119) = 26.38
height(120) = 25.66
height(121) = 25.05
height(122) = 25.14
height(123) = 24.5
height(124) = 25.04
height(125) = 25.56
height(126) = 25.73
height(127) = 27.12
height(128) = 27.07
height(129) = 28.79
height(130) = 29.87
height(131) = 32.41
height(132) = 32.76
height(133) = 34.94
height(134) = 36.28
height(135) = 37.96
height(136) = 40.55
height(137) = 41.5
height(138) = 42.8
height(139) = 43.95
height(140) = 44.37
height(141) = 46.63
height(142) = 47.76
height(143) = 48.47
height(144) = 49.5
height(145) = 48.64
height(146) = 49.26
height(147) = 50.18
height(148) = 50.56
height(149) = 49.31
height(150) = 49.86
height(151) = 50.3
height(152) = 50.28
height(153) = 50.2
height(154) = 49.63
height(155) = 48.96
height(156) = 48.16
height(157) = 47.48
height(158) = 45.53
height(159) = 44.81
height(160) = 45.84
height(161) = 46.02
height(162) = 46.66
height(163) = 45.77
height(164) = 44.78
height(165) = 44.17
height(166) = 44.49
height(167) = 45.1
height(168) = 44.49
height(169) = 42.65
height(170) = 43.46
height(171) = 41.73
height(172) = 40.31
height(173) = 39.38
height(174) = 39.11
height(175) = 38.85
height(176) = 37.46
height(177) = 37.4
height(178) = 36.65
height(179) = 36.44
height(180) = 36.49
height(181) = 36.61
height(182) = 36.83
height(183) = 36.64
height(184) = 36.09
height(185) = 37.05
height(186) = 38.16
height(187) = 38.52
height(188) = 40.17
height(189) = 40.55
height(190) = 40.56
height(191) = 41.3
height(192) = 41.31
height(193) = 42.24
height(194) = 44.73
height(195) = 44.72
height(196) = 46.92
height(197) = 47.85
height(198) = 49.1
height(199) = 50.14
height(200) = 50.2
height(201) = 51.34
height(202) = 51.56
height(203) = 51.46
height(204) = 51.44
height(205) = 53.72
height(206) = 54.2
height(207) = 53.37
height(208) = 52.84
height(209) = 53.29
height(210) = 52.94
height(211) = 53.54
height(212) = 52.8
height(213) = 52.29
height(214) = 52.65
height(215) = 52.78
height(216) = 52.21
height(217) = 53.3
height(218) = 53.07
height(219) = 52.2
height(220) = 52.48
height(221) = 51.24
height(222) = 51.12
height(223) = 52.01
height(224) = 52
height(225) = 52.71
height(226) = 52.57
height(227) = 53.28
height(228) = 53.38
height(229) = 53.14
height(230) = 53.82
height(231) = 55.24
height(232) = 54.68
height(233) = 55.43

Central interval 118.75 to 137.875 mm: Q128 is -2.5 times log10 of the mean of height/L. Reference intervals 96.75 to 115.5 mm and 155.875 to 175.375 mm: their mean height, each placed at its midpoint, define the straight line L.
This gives 0.352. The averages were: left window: 40.9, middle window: 30.4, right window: 43.9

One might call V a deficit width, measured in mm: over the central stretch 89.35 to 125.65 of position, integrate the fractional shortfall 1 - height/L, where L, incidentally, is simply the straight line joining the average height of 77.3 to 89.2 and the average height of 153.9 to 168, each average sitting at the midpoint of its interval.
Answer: 9.1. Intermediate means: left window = 53.6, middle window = 38.5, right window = 46.1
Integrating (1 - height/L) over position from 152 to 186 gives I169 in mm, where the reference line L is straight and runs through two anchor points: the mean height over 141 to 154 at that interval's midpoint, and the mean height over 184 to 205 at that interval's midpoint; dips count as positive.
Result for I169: 3.7 mm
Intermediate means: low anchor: 49.4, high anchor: 45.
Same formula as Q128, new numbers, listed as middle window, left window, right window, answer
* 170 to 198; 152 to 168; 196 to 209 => 0.226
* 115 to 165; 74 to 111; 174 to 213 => 0.186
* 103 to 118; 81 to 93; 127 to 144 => 0.271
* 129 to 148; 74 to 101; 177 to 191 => 0.060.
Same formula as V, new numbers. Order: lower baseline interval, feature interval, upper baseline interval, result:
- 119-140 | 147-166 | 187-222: -4.8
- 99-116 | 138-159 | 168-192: -4.9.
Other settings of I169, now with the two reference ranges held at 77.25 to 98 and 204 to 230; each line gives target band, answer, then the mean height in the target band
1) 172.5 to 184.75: 3.5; 37.3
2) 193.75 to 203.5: 0.7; 48.9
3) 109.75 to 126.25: 7.6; 28.1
